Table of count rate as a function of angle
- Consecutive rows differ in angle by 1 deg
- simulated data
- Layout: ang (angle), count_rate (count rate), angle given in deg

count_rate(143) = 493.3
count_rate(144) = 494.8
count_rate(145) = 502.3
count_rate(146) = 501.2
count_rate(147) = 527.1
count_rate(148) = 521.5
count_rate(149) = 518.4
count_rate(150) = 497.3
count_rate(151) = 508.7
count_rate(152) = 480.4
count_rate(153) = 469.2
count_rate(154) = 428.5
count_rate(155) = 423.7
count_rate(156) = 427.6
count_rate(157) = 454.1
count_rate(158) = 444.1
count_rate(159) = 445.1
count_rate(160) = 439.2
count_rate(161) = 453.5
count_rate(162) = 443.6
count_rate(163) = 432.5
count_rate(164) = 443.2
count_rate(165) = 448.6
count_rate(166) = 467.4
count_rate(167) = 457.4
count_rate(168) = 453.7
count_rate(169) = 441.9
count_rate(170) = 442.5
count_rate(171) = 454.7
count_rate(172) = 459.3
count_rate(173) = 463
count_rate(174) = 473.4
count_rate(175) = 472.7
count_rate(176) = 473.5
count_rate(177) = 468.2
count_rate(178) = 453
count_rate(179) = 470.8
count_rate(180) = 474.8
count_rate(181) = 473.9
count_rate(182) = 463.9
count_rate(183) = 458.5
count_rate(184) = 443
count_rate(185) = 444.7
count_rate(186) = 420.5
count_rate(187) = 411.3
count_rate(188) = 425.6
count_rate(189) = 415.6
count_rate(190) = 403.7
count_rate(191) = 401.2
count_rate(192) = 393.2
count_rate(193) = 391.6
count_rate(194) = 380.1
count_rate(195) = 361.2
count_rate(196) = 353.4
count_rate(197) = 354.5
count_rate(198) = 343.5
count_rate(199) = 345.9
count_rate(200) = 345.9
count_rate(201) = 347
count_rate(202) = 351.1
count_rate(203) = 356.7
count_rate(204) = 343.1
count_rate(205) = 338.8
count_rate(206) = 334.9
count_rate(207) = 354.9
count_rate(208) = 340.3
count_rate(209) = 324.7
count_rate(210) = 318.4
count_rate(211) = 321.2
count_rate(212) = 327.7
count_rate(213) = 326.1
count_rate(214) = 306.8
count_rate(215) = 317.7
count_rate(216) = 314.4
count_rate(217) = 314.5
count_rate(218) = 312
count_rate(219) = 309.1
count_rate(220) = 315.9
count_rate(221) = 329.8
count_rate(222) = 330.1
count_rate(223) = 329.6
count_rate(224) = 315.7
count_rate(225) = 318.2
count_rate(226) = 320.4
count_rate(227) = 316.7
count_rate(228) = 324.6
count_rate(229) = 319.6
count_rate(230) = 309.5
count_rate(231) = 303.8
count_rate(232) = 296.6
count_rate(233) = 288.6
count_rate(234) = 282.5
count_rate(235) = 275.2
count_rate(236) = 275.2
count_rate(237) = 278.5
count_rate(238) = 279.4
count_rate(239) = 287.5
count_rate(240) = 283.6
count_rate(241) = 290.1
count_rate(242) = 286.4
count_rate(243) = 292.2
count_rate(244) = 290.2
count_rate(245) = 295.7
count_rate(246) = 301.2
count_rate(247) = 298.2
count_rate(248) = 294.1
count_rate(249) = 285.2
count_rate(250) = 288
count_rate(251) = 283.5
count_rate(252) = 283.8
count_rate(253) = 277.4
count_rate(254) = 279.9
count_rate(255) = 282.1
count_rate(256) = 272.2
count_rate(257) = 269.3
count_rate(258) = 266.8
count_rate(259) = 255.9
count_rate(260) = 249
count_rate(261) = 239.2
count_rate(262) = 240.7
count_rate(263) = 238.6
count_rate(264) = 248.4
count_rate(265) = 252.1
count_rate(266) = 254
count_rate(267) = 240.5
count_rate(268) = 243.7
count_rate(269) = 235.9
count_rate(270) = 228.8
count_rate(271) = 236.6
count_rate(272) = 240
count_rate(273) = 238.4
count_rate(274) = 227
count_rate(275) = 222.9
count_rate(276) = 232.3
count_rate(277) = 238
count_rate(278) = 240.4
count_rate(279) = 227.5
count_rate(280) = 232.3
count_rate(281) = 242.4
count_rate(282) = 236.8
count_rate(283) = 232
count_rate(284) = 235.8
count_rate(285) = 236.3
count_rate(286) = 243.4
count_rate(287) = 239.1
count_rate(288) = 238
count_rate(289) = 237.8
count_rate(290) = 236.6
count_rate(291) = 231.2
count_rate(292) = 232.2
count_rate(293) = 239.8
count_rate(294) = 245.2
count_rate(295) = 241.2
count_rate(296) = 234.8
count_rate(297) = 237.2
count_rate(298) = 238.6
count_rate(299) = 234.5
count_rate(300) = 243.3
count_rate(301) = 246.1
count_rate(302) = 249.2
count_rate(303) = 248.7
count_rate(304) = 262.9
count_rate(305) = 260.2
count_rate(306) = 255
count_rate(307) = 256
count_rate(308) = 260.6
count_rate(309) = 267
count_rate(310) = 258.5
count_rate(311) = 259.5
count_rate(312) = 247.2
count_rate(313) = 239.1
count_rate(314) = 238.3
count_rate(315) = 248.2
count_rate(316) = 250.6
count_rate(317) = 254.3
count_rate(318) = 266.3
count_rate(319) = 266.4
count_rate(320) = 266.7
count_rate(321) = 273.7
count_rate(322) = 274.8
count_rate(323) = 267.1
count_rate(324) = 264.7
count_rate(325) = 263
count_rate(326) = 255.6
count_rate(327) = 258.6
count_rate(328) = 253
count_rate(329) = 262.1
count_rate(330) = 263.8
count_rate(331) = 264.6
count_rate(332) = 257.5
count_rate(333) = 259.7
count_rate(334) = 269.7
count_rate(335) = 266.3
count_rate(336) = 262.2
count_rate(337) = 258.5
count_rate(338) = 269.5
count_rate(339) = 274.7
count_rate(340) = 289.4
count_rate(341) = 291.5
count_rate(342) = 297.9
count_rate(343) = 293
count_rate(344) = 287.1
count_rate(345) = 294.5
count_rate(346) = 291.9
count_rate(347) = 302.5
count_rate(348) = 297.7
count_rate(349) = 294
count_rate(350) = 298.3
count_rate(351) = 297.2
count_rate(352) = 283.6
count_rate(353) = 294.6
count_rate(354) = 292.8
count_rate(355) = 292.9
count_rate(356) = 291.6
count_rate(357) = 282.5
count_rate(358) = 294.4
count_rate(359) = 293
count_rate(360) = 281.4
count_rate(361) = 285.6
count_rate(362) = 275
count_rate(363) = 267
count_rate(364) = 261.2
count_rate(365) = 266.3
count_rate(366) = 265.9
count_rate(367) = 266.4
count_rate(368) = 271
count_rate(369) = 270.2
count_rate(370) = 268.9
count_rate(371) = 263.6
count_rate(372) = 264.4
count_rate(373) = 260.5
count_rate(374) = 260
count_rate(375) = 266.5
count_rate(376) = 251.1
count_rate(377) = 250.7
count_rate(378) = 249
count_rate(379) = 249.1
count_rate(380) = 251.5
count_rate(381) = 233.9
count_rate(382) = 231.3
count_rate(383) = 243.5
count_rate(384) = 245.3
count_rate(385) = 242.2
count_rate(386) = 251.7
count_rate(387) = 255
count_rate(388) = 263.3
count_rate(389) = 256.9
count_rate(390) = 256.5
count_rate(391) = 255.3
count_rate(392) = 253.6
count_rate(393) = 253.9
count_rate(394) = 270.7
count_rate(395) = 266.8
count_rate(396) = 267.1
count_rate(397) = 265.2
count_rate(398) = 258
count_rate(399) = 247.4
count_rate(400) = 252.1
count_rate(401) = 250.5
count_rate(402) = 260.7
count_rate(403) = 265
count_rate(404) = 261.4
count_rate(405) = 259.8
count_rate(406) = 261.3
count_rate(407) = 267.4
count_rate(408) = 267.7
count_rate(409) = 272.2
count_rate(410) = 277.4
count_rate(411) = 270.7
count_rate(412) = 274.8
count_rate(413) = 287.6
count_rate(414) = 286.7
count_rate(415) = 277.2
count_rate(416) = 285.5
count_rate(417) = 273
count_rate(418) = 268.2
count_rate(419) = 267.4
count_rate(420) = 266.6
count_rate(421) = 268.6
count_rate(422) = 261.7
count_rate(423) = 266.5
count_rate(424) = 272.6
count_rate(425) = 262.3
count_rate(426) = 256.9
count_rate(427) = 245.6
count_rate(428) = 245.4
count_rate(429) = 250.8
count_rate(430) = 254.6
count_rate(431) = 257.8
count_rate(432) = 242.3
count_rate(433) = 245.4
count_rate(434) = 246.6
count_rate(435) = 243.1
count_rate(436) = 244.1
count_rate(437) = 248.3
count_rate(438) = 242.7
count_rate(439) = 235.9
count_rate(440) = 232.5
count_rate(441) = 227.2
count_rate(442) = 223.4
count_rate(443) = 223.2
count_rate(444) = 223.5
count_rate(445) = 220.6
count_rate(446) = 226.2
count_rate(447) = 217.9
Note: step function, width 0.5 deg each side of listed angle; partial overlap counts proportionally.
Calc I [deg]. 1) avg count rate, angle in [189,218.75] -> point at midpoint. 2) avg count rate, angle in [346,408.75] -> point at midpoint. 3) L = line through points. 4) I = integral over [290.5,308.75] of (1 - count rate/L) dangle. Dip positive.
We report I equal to 3.4 deg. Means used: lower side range 347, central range 246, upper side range 267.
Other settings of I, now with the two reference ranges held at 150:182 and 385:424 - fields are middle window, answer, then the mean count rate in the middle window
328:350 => 2.70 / 278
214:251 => 9.33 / 302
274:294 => 6.98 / 236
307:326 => 4.33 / 259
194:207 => 2.41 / 350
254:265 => 3.59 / 257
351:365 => 0.85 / 284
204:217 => 2.90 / 327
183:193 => 0.48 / 418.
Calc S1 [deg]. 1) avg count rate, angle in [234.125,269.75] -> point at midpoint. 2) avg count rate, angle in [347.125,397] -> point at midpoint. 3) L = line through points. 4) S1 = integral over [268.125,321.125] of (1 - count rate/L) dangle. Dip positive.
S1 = 5.2 deg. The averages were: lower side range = 272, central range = 244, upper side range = 268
